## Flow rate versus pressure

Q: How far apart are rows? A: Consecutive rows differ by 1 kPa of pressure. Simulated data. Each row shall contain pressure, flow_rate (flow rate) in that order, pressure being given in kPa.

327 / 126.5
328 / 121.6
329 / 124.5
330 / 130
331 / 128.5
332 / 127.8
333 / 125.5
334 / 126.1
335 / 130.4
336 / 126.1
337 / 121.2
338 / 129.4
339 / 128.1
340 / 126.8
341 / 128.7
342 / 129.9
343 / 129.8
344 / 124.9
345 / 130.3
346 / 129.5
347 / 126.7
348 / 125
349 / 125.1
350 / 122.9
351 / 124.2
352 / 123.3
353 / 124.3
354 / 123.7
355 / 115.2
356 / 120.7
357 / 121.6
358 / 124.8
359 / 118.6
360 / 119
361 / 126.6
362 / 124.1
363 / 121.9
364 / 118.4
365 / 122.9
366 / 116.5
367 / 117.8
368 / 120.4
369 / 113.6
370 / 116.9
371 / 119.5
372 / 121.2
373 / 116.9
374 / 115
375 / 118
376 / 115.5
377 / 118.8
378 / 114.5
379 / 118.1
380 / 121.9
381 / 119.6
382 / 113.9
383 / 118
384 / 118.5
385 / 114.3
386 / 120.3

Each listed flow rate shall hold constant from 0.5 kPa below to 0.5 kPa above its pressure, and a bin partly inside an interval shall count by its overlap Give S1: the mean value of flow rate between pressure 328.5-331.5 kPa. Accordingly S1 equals 128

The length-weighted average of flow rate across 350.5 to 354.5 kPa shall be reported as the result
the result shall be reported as 124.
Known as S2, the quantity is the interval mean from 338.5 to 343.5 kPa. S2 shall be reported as 129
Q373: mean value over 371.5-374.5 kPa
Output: 118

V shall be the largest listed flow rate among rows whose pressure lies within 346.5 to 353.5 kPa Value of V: 126.7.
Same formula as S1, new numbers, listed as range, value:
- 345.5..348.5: 127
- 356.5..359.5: 122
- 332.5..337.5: 126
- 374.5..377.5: 117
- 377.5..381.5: 119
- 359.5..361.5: 123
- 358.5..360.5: 119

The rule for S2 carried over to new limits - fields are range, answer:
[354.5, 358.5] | 121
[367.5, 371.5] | 118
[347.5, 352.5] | 124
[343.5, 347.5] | 128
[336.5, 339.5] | 126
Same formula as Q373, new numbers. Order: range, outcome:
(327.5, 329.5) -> 123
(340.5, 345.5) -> 129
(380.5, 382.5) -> 117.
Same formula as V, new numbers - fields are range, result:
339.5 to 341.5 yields 128.7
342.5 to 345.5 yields 130.3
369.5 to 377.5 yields 121.2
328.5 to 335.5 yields 130.4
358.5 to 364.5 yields 126.6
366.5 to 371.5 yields 120.4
